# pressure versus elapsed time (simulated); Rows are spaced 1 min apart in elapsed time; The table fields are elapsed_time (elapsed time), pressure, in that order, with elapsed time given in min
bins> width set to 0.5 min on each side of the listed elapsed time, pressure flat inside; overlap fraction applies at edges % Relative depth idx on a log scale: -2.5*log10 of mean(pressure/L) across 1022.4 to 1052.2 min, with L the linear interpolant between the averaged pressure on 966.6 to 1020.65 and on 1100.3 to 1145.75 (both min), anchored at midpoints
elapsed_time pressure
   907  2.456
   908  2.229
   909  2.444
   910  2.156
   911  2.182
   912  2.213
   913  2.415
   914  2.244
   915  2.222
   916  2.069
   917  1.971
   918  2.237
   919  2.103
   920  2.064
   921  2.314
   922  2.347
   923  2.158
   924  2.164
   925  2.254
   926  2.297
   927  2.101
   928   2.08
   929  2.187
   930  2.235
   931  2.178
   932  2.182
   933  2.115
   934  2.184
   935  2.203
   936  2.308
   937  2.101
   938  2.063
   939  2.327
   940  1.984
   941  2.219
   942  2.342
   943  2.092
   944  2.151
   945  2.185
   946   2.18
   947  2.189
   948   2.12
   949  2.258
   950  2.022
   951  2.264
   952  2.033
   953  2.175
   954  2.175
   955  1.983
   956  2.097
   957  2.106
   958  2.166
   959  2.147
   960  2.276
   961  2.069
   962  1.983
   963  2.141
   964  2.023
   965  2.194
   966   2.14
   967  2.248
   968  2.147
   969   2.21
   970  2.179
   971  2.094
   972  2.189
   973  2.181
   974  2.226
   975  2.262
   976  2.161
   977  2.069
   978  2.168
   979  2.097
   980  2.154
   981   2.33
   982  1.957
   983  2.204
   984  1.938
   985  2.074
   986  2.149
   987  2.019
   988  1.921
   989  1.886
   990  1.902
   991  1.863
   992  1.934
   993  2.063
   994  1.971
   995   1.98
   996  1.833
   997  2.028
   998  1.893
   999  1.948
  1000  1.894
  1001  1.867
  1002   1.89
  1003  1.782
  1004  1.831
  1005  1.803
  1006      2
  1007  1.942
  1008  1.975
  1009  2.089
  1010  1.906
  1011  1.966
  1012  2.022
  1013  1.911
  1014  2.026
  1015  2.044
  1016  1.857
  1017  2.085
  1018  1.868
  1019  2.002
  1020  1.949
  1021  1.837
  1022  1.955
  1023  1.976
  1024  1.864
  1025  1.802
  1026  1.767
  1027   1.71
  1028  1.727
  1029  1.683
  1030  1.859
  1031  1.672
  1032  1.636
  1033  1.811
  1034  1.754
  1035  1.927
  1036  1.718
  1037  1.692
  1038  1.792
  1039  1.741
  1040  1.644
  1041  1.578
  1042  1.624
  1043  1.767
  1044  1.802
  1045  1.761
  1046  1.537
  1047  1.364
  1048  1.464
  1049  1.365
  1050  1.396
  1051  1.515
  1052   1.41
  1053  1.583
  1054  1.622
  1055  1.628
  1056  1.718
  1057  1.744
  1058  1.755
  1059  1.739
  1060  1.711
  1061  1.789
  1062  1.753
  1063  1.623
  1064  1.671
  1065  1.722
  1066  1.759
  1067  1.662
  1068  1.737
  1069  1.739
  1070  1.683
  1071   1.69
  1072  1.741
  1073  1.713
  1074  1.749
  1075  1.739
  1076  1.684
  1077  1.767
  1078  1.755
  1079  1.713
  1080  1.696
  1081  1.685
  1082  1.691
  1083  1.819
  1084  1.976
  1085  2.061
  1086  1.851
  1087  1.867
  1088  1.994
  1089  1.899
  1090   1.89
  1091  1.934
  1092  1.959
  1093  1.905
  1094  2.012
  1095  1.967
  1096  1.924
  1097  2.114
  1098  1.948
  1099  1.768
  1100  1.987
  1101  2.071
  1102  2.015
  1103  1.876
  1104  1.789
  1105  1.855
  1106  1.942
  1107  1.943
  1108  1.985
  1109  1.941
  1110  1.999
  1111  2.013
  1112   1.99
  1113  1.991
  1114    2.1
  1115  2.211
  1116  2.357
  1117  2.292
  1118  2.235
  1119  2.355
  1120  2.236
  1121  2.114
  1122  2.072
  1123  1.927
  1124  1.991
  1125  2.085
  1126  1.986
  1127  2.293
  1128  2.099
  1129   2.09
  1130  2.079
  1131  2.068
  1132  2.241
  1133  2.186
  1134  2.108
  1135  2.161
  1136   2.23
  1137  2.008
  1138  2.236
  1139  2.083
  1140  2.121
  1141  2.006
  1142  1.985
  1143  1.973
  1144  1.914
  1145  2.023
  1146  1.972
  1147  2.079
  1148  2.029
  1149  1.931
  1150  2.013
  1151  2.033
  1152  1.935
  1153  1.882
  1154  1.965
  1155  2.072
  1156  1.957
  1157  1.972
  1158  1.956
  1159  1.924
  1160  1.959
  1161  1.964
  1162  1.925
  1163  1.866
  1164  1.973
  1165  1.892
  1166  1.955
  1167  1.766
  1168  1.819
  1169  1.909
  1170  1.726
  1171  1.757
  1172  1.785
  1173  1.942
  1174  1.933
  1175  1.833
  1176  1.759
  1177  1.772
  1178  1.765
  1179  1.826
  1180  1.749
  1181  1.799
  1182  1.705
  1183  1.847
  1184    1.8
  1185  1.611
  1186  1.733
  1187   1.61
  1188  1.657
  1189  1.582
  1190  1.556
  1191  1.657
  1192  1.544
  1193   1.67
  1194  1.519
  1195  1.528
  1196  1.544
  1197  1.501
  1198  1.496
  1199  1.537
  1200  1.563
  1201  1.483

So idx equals 0.21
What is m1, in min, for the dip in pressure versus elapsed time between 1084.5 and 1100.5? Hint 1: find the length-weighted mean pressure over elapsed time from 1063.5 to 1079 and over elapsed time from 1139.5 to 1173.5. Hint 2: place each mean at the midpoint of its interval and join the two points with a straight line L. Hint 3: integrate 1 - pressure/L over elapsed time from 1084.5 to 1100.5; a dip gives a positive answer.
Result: -1.5 min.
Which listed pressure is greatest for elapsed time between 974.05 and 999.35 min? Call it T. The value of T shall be 2.33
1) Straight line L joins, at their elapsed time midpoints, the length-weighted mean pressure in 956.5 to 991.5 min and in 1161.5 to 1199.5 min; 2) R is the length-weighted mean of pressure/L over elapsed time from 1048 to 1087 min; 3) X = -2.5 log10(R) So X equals 0.14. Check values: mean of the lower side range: 2.11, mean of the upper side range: 1.73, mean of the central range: 1.7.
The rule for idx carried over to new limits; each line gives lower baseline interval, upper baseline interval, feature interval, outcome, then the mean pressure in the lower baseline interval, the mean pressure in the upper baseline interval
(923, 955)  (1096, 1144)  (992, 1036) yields 0.13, 2.17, 2.06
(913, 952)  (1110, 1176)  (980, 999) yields 0.07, 2.18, 2.02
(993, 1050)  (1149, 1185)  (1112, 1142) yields -0.15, 1.82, 1.88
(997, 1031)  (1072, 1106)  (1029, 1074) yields 0.13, 1.9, 1.87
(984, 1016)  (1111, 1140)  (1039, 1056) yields 0.27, 1.95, 2.13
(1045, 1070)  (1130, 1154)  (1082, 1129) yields -0.08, 1.63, 2.05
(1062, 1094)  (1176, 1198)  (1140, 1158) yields -0.16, 1.79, 1.66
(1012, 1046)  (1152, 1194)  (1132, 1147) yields -0.15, 1.81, 1.81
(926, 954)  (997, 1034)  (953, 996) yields -0.03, 2.17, 1.88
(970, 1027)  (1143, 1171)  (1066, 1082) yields 0.15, 1.99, 1.94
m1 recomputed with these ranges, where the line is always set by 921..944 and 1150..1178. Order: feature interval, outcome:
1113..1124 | -1.2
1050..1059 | 1.9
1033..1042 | 1.4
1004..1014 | 0.7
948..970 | 0.2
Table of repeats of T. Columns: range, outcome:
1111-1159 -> 2.357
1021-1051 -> 1.976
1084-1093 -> 2.061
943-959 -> 2.264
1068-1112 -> 2.114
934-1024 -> 2.342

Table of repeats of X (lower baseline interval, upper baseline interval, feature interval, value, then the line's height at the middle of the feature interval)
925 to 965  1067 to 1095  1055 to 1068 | 0.088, 1.86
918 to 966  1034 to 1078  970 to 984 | -0.074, 2.01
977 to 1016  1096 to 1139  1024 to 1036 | 0.140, 2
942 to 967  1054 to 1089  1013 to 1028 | 0.010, 1.92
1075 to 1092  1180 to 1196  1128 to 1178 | -0.153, 1.71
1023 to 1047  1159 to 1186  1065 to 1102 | -0.043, 1.77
